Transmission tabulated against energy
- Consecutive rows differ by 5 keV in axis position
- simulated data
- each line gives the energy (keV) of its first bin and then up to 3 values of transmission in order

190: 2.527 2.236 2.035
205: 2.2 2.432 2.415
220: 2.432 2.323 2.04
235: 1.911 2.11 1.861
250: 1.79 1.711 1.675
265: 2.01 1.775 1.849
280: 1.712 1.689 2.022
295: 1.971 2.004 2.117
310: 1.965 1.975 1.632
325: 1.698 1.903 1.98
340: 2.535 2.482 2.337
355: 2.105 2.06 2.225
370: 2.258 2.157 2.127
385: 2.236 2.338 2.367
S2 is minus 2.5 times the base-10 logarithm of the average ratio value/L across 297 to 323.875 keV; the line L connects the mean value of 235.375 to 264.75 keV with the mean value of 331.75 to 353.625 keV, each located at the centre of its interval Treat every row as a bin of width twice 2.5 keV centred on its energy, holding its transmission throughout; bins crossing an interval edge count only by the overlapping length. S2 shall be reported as 0.12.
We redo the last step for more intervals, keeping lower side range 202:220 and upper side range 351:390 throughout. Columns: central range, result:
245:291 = 0.262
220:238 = 0.094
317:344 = 0.127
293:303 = 0.136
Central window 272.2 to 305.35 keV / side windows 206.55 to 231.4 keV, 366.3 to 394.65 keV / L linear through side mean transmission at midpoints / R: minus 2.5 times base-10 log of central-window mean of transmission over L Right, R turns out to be 0.21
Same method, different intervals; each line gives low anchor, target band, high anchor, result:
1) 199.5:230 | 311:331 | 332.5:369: 0.243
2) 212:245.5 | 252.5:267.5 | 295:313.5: 0.174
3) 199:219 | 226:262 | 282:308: 0.145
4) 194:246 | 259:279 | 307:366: 0.170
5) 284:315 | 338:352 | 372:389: -0.171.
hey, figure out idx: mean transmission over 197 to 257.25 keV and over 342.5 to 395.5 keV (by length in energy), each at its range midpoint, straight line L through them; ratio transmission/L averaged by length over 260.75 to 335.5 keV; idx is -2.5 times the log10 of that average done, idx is 0.16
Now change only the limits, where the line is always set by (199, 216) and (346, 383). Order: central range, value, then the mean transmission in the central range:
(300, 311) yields 0.09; 2.04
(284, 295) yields 0.17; 1.9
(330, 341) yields 0.04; 2.14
